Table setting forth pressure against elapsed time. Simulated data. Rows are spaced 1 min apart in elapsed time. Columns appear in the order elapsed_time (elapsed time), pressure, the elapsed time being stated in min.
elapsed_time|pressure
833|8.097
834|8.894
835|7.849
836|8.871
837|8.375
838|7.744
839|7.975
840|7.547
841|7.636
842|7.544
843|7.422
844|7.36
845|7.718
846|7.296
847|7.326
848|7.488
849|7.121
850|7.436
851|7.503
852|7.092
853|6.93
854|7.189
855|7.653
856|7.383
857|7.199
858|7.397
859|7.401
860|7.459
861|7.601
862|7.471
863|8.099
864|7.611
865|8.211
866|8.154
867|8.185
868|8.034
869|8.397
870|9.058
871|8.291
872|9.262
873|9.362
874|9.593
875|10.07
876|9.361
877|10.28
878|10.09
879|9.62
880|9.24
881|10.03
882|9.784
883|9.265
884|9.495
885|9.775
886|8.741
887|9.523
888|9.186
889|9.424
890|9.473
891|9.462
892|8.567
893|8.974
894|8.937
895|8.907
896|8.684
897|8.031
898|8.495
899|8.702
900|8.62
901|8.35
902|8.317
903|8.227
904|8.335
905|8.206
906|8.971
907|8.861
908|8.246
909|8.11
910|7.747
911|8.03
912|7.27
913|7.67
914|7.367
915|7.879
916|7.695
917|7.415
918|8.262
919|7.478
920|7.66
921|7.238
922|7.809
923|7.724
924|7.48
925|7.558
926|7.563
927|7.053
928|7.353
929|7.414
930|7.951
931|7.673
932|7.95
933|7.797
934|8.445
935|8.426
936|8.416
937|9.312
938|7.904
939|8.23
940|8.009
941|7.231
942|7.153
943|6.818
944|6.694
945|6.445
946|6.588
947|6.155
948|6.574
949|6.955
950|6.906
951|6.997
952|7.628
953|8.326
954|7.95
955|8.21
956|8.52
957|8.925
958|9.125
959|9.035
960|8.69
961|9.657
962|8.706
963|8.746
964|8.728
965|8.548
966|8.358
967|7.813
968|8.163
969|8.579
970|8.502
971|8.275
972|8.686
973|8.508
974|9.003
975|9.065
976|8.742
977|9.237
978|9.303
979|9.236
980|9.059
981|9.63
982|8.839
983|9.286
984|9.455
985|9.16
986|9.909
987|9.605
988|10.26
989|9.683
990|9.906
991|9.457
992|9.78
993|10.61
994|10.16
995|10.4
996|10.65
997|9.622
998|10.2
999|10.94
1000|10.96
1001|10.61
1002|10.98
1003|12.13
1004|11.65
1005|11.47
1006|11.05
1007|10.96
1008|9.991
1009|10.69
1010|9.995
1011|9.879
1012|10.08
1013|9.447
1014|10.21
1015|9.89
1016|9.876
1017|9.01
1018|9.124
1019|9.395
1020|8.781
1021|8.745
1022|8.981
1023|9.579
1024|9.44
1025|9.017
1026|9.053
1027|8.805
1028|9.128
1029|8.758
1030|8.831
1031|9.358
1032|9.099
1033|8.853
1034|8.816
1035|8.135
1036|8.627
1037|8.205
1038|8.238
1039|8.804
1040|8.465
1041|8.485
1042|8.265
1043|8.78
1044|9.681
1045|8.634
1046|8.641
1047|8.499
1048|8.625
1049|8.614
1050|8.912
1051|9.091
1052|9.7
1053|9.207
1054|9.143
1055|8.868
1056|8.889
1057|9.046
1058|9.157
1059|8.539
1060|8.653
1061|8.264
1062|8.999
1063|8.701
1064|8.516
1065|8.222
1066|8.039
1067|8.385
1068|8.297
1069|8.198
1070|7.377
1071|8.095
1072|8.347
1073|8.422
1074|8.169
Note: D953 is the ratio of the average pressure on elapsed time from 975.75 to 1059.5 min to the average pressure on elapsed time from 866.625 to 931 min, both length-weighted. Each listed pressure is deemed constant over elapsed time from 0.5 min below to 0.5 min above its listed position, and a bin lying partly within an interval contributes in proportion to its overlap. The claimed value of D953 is 1.1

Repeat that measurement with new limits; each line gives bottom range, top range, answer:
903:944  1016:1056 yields 1.14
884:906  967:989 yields 1.03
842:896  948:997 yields 1.06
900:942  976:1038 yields 1.22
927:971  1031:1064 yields 1.11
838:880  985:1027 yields 1.24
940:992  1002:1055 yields 1.10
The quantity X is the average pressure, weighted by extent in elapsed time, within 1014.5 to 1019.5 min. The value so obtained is 9.46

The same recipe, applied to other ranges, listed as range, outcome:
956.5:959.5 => 9.03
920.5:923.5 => 7.59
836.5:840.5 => 7.91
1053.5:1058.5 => 9.02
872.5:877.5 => 9.73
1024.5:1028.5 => 9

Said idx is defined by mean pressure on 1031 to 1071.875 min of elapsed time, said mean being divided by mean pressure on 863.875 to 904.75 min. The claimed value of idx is 0.96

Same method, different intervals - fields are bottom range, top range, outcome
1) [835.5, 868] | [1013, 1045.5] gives 1.18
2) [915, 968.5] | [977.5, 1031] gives 1.25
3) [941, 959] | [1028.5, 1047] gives 1.17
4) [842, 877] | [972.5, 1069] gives 1.18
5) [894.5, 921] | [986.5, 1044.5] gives 1.19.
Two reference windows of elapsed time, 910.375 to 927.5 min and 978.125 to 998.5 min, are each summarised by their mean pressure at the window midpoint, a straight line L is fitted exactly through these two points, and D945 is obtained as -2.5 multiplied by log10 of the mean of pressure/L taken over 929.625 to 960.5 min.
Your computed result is 0.08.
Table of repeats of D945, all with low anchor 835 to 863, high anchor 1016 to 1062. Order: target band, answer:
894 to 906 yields -0.08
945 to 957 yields 0.12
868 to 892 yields -0.21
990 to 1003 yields -0.21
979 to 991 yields -0.12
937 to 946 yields 0.11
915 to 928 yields 0.07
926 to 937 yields 0.03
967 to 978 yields -0.03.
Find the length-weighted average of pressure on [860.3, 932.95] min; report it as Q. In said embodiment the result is 8.45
